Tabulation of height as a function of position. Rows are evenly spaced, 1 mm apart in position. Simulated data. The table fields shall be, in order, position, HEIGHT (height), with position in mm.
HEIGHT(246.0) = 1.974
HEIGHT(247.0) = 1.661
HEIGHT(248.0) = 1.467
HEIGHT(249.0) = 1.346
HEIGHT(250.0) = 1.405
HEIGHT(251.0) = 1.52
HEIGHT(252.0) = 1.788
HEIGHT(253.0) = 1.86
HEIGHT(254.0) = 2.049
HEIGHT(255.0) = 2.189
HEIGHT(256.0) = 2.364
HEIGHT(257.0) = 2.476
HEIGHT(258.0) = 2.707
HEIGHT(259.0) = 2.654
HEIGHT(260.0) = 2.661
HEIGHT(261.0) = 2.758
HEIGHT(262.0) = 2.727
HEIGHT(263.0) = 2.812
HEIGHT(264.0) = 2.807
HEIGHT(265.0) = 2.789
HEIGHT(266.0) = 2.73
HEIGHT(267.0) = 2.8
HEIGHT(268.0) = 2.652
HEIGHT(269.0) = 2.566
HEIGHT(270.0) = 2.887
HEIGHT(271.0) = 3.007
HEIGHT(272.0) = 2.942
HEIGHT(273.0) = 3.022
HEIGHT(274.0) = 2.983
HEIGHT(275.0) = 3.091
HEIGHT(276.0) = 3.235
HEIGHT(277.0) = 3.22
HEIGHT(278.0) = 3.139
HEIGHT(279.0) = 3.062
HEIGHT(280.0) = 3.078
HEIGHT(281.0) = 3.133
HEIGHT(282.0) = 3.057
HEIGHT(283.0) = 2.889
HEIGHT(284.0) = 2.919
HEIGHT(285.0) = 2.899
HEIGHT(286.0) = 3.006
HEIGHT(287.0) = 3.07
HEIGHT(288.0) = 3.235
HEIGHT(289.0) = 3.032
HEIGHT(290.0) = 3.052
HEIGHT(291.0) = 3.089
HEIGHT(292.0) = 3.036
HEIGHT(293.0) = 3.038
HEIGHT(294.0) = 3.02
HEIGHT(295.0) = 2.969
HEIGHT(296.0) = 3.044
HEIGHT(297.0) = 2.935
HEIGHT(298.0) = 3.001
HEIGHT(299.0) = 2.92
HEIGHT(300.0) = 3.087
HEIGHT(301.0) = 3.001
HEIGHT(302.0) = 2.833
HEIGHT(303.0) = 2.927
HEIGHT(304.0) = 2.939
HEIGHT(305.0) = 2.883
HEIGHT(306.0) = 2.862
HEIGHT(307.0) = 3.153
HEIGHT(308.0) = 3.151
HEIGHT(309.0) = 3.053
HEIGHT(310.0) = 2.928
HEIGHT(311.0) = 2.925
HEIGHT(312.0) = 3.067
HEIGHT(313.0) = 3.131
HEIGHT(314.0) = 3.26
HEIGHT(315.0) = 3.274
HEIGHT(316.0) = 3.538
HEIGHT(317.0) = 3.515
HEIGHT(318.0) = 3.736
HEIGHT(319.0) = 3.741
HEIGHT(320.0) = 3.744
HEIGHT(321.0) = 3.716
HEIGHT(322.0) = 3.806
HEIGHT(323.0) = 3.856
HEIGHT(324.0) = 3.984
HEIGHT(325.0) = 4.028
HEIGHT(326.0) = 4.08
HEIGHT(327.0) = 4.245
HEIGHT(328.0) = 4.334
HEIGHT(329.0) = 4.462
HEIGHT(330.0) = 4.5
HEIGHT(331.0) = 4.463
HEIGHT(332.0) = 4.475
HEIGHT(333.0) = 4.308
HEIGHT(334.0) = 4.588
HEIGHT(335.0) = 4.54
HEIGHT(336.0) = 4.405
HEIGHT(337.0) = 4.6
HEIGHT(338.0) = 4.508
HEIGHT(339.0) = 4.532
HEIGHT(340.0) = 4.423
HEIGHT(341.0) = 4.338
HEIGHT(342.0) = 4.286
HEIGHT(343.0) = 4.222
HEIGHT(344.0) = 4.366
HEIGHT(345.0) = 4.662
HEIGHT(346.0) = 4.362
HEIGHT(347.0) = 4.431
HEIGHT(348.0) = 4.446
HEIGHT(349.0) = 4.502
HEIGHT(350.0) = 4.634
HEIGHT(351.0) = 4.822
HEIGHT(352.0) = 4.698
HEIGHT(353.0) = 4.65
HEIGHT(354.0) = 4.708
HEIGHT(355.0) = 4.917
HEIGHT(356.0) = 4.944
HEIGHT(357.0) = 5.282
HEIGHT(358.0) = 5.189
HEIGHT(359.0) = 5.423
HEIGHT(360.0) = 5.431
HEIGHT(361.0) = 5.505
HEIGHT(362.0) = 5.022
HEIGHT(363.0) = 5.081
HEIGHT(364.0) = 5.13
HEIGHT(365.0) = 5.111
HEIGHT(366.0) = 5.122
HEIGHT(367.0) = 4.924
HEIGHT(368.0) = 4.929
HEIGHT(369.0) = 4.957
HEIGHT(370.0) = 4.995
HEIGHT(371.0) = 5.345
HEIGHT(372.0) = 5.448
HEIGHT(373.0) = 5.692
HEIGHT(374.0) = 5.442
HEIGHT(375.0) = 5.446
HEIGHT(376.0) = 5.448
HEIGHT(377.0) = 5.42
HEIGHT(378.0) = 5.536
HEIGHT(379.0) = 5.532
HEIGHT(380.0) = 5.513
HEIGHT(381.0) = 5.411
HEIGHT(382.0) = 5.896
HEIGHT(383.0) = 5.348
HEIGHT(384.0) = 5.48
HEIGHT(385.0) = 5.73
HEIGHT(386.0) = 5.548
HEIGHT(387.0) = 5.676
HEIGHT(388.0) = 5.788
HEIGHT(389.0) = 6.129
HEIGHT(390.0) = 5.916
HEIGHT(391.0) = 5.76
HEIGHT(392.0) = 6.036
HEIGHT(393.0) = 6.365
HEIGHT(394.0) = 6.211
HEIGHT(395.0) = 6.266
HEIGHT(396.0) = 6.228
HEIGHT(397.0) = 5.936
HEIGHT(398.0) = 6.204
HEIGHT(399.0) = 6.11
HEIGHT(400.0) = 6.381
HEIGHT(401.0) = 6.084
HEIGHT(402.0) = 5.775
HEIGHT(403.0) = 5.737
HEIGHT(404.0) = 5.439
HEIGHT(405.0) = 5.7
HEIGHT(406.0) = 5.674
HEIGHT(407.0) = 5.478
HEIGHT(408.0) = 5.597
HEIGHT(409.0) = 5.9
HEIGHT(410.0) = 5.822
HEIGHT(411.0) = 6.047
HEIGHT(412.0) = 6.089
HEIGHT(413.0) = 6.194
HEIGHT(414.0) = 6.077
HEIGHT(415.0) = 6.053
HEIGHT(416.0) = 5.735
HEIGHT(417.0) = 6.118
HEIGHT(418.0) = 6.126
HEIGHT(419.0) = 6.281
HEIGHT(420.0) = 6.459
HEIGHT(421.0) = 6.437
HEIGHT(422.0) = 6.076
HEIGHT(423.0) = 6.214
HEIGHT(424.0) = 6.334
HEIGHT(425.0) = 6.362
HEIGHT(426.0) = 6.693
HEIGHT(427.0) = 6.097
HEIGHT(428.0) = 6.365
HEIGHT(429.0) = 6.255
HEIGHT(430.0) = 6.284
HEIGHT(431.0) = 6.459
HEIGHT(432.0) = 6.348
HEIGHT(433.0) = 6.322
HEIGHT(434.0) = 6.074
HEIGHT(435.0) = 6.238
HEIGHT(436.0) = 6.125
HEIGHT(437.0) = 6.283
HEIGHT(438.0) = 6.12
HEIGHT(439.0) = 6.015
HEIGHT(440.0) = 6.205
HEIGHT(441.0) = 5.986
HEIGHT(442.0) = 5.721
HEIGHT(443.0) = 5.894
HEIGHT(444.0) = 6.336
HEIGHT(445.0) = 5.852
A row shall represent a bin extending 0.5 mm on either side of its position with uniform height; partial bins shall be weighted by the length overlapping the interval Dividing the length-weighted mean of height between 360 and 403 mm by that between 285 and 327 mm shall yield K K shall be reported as 1.73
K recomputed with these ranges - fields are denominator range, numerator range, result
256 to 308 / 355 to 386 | 1.81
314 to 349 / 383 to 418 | 1.41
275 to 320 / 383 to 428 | 1.94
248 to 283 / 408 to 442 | 2.36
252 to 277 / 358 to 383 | 1.98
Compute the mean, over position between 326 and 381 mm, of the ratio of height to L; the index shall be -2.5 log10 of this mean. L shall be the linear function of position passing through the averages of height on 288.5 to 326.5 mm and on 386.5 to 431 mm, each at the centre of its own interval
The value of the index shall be -0.08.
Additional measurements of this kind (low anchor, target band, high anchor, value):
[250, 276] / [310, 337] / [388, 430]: 0.04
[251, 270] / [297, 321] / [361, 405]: 0.18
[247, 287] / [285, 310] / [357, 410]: 0.13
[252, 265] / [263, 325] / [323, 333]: 0.08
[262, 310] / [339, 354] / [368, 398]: 0.04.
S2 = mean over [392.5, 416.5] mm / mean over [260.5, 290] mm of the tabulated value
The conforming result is 2.02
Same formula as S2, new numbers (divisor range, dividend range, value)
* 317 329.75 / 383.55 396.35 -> 1.49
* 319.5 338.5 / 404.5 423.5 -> 1.41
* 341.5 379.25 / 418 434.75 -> 1.26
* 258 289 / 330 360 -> 1.58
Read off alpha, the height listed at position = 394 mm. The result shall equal 6.211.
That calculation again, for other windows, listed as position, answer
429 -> 6.255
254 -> 2.049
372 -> 5.448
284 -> 2.919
